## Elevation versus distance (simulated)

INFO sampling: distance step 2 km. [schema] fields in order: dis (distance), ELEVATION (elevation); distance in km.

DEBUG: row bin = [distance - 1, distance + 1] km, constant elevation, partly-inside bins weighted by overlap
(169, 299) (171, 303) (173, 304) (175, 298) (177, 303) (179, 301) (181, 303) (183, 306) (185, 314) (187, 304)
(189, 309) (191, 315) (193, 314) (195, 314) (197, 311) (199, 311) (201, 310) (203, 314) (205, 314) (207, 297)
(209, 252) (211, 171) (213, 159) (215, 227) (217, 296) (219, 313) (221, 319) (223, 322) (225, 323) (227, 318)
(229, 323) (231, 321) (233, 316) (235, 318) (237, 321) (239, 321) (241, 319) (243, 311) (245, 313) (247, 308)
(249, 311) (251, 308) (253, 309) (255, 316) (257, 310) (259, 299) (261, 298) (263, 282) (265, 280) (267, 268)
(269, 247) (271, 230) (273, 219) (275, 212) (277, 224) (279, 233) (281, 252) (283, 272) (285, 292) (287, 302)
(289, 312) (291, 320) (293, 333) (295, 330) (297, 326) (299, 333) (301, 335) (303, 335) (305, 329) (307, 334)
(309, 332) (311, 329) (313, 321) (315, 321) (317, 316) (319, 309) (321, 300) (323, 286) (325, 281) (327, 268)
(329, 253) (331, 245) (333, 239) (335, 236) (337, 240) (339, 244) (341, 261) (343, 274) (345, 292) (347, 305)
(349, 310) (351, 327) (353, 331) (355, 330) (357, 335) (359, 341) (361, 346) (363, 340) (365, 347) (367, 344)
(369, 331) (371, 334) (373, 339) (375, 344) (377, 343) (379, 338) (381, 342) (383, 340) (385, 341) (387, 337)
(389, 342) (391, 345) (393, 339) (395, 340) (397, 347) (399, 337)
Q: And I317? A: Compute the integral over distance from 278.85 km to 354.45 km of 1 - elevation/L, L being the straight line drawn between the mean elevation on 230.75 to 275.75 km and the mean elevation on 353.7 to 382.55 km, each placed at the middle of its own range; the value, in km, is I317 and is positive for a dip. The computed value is 5.0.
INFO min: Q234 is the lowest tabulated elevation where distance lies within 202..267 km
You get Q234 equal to 159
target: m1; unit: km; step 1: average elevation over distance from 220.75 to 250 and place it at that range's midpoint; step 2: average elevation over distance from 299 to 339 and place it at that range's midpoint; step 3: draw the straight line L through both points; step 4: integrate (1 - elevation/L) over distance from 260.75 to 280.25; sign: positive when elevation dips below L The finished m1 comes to 3.84 km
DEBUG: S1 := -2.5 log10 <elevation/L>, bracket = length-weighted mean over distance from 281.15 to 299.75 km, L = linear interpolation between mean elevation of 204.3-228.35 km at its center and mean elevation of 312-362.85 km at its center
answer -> -0.09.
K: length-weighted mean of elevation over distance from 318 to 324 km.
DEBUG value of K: 298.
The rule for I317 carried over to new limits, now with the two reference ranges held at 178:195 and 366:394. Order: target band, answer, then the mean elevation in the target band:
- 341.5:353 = 1.11 km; 302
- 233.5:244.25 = -0.02 km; 318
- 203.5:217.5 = 2.99 km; 246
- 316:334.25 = 2.98 km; 277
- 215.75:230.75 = -0.02 km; 315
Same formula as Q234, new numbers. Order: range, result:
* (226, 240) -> 316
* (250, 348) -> 212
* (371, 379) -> 334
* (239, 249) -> 308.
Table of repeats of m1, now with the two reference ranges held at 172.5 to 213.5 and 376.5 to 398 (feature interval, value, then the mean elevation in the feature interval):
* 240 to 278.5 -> 3.4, 282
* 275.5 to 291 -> 2.2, 271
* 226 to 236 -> -0.6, 319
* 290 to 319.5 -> -0.6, 327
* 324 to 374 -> 4.9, 300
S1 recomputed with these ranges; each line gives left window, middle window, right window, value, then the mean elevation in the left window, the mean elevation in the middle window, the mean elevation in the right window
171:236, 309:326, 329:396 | 0.00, 298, 309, 315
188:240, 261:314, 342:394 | 0.08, 297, 292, 332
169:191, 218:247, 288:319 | -0.01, 305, 318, 326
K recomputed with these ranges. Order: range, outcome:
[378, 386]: 340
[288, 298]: 324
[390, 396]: 341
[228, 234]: 320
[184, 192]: 310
